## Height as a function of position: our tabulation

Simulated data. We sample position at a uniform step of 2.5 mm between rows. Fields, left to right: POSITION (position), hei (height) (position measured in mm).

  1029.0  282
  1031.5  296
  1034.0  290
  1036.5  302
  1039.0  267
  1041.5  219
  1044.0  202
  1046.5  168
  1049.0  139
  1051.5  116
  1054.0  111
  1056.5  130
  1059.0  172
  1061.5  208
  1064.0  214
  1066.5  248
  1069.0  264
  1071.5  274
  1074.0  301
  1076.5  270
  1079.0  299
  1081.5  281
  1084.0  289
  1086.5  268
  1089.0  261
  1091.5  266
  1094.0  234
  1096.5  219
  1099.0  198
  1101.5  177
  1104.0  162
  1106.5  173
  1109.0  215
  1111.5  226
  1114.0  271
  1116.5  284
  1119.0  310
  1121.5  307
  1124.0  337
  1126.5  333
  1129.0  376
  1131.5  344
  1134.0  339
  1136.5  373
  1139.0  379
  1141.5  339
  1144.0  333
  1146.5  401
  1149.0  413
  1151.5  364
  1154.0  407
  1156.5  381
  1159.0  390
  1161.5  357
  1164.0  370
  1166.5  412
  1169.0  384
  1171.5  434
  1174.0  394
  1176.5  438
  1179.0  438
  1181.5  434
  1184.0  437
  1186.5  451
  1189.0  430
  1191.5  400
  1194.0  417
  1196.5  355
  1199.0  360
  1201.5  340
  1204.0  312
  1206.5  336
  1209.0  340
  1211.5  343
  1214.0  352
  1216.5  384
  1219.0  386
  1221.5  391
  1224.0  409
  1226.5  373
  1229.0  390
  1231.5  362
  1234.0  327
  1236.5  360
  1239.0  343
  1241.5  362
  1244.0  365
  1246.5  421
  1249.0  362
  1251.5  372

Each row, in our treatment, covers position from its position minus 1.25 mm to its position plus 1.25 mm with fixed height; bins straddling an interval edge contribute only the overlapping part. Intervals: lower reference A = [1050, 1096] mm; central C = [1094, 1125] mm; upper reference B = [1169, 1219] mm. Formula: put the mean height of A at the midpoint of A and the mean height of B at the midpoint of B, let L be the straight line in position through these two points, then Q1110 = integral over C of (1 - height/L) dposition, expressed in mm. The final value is 4.7 mm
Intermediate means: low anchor 233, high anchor 389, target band 239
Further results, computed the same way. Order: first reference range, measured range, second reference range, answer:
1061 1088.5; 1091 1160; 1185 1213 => 1.5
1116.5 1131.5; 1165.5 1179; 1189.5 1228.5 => -2.4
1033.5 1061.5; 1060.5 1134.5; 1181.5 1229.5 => -4.3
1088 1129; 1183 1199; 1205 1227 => -3.3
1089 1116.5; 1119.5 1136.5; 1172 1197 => -3.5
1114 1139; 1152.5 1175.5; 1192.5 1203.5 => -2.8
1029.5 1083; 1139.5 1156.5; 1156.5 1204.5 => -1.1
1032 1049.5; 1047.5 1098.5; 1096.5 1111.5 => -4.3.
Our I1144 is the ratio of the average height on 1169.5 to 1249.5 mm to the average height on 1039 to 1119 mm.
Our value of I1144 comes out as 1.7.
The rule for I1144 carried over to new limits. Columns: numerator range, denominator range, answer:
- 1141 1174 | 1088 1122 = 1.64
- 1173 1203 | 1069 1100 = 1.54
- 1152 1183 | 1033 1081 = 1.82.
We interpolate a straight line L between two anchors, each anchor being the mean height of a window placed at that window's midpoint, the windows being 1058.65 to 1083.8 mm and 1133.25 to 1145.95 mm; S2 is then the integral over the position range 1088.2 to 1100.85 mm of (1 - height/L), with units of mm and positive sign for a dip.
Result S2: 2.5 mm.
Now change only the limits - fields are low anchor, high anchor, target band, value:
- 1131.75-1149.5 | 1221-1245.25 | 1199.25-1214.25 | 1.2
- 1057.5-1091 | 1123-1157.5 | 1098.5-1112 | 5.2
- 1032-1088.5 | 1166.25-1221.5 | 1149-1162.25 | -1.5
